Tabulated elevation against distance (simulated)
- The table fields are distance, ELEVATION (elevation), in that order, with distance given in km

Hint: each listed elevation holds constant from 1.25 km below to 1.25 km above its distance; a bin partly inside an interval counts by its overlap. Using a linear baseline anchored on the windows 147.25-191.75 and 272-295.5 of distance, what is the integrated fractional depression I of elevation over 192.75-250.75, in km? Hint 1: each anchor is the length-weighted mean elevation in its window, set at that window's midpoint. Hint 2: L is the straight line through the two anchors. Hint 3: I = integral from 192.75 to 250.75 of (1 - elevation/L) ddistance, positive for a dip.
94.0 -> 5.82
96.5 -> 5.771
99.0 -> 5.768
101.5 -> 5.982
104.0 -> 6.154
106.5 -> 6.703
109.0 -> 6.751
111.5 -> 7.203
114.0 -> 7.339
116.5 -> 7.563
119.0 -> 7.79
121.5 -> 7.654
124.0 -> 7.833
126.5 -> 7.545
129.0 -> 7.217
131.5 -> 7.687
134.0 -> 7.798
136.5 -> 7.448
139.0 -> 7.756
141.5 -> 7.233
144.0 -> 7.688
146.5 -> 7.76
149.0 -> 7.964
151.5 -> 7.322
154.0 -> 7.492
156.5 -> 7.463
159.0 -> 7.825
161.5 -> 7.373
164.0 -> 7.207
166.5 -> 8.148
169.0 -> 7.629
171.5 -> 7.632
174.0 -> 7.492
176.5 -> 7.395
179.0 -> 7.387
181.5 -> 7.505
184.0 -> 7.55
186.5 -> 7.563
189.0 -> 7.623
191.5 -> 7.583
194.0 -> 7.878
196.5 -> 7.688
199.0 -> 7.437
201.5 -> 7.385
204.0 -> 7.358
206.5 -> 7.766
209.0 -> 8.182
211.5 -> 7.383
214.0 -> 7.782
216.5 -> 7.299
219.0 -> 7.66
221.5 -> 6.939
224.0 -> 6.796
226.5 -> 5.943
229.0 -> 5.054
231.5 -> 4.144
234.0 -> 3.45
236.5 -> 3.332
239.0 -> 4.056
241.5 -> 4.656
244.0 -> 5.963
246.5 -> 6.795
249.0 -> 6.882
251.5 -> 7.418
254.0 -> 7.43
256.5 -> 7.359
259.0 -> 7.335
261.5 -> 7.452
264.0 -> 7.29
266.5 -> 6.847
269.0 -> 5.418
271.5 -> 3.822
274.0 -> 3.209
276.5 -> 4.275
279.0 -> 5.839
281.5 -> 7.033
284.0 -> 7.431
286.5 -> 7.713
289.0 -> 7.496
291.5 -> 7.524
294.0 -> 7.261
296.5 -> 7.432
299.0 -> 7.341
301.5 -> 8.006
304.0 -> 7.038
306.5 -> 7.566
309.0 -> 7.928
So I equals 4.91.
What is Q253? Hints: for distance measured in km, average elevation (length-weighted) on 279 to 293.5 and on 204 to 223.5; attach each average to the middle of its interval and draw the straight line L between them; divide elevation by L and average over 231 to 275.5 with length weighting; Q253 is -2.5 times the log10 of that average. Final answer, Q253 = 0.28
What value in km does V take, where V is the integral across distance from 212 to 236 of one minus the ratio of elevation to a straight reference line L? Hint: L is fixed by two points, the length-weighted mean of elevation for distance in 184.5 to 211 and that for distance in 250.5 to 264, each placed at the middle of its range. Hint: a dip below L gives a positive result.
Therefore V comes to 4.7 km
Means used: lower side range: 7.64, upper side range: 7.39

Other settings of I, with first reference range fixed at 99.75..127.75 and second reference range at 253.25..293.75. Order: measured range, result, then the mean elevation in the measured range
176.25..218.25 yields -4.96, 7.58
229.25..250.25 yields 5.37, 4.92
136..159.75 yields -2.10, 7.59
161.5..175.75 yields -1.44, 7.59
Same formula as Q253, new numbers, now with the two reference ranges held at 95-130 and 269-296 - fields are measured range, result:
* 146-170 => -0.13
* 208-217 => -0.18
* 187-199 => -0.17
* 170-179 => -0.13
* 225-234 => 0.30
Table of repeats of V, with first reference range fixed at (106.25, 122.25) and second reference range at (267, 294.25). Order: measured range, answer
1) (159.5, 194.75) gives -3.8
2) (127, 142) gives -0.8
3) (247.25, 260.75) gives -2.2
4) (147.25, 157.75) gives -0.8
